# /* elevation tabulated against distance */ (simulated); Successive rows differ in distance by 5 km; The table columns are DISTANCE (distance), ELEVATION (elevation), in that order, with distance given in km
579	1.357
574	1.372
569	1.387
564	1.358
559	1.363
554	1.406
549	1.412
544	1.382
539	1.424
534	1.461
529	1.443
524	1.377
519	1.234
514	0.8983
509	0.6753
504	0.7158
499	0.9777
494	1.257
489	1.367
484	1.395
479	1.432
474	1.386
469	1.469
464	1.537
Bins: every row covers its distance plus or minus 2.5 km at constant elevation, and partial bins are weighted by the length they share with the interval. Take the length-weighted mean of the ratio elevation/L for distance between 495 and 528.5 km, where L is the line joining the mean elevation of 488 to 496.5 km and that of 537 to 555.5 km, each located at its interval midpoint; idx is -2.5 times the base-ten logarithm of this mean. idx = 0.30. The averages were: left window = 1.3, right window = 1.41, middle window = 1.02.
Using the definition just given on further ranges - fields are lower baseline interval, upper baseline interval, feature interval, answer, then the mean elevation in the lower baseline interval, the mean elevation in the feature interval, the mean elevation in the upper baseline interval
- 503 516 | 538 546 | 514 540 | -0.21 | 0.763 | 1.34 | 1.4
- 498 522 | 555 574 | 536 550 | -0.18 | 0.905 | 1.41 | 1.37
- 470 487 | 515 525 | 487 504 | 0.19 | 1.41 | 1.12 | 1.23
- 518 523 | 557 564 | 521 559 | -0.07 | 1.28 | 1.41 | 1.36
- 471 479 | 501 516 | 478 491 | -0.14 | 1.41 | 1.4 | 0.766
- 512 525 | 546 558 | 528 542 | -0.13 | 1.16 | 1.44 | 1.4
